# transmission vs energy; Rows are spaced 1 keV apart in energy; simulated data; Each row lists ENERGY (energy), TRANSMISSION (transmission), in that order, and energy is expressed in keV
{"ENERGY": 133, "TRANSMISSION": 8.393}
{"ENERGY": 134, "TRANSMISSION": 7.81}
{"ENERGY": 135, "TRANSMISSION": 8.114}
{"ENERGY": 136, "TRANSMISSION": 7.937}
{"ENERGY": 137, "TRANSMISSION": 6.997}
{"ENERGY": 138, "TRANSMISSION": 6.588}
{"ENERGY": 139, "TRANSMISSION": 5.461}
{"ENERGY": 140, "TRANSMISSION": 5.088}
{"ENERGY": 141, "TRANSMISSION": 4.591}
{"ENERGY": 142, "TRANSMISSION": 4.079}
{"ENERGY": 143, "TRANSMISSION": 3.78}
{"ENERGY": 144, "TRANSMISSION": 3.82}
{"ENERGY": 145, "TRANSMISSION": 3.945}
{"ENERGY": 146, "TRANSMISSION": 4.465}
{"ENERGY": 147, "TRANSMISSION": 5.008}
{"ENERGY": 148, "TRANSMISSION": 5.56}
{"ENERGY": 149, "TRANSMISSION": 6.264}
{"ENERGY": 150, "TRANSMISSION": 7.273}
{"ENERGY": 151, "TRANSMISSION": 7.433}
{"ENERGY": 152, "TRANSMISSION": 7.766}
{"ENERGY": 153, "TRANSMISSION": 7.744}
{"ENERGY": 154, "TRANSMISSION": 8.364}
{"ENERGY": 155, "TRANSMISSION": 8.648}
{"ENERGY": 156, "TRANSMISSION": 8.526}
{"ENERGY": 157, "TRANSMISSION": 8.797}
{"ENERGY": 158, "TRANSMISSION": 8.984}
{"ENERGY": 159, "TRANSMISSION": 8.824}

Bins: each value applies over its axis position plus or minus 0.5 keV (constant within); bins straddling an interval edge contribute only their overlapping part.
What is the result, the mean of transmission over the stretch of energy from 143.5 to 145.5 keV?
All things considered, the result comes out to 3.88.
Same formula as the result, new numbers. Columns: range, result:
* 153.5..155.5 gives 8.51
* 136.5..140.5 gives 6.03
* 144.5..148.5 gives 4.74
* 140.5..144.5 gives 4.07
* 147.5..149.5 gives 5.91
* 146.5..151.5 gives 6.31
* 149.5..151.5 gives 7.35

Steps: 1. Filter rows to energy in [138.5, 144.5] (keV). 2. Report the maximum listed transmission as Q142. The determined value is 5.461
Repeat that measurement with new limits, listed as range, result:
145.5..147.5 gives 5.008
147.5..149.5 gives 6.264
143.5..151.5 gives 7.433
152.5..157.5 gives 8.797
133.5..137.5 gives 8.114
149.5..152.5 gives 7.766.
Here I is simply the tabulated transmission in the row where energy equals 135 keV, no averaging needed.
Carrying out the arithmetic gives 8.114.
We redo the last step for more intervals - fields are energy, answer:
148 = 5.56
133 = 8.393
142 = 4.079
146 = 4.465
